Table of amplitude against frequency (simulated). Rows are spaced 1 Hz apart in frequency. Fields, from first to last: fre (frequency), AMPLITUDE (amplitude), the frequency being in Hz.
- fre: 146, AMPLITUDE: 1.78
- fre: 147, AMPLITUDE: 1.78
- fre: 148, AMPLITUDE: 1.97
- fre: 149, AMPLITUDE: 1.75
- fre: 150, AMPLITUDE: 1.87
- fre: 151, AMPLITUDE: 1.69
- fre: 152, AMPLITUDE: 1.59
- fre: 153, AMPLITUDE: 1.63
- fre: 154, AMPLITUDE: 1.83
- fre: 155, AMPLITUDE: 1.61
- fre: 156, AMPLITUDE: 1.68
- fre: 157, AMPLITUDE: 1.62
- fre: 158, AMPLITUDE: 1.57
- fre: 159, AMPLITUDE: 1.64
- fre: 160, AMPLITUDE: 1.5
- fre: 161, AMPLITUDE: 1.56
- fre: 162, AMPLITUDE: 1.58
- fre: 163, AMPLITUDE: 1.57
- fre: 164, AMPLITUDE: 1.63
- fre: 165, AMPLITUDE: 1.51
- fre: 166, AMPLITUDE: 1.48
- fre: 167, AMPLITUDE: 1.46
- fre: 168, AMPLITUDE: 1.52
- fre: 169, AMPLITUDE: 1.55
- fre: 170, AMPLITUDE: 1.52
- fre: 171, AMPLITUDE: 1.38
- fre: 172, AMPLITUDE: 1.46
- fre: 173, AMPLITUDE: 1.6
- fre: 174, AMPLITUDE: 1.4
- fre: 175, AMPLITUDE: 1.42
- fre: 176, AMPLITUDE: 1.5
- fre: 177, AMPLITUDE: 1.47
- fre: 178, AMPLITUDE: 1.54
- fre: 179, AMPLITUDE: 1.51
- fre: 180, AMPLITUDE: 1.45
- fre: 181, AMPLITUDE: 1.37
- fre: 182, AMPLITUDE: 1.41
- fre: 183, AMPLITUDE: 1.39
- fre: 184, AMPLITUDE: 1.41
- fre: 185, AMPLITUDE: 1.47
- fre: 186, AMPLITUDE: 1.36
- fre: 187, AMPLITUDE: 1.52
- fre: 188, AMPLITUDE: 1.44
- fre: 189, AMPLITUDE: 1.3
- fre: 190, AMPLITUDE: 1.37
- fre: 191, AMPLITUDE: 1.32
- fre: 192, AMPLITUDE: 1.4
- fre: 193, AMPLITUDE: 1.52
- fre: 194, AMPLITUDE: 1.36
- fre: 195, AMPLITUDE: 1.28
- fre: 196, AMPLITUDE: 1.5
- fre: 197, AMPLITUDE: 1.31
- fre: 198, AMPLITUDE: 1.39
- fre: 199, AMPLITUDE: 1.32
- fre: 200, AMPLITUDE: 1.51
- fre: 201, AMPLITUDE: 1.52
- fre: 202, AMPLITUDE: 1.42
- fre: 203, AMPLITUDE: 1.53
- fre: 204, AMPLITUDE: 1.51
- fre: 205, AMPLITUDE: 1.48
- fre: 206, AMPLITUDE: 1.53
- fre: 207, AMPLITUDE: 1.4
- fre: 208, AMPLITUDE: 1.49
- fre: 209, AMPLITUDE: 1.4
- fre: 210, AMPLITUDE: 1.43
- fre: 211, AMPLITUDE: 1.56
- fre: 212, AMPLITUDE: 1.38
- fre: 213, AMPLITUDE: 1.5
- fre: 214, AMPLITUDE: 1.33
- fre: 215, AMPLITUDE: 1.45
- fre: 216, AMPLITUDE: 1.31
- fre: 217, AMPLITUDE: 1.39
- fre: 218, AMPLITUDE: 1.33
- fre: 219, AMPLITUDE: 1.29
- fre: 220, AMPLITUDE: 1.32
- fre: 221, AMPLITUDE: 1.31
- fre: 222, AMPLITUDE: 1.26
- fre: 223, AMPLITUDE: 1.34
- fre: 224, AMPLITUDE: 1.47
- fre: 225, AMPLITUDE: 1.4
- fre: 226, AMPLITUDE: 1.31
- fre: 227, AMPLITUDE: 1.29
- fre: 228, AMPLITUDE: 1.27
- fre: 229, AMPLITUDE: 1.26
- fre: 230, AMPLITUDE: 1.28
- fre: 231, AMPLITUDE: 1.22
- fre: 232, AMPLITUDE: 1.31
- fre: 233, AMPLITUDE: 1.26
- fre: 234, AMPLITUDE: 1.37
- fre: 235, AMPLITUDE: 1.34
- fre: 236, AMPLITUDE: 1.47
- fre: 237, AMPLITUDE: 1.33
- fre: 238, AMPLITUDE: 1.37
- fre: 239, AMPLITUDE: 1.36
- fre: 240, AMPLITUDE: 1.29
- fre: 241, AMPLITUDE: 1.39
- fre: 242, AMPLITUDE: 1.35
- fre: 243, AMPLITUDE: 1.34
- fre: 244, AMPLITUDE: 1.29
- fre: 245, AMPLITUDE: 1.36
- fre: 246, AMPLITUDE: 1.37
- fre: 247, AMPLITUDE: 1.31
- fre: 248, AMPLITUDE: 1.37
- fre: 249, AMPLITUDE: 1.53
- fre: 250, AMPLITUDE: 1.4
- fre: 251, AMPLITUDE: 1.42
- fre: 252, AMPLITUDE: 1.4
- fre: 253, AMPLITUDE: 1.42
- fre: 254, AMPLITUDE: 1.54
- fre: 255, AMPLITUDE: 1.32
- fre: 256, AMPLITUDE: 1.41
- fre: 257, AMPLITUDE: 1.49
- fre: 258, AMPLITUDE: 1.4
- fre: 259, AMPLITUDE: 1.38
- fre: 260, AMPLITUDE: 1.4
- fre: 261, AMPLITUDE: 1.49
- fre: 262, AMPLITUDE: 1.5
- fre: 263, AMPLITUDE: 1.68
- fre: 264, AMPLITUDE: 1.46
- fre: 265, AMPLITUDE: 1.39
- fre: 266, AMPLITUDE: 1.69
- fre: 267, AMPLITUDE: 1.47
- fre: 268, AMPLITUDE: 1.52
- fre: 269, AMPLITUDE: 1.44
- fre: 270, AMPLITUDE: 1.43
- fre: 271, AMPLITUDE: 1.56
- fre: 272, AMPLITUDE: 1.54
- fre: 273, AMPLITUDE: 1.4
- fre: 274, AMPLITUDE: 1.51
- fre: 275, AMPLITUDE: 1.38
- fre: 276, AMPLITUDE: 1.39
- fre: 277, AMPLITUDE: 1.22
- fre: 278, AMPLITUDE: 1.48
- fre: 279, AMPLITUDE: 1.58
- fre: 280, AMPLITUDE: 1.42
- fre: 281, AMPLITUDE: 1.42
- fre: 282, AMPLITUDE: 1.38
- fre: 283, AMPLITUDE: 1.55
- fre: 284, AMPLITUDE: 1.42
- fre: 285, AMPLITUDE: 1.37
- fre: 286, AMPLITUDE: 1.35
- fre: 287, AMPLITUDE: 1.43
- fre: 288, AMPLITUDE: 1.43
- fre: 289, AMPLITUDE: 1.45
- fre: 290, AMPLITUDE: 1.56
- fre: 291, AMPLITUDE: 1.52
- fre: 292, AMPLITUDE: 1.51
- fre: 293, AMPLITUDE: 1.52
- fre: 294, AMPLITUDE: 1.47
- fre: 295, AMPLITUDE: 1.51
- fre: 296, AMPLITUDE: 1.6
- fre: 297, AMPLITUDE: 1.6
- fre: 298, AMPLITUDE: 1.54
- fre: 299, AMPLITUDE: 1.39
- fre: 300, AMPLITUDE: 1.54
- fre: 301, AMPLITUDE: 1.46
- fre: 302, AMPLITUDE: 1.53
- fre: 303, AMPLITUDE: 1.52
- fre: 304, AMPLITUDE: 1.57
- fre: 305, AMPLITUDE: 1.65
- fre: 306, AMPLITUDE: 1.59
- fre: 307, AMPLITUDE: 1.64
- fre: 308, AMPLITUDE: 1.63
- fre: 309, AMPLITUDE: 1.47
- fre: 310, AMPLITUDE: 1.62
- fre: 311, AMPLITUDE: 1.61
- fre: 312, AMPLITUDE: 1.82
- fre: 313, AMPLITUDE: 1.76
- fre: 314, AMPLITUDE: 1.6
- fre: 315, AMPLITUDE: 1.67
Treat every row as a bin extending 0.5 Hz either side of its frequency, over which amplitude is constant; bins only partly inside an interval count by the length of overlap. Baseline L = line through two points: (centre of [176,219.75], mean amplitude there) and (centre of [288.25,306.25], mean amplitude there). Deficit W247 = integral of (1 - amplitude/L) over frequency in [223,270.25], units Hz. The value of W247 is 2.6 Hz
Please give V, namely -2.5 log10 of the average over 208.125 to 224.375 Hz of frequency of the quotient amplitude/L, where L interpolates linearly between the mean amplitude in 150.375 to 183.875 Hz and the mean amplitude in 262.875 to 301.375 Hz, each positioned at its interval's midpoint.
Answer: 0.096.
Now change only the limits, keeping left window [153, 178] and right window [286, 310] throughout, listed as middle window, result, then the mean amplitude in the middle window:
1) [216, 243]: 0.16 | 1.33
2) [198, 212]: 0.06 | 1.46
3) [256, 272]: 0.03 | 1.49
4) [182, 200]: 0.11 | 1.4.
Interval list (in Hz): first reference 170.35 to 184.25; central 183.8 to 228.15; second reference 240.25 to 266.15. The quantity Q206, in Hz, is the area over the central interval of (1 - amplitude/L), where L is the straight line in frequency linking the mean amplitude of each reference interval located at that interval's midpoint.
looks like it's 1.2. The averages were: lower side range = 1.45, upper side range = 1.42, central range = 1.4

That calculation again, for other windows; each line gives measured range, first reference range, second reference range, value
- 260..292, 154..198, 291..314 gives 1.8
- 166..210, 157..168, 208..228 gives 0.8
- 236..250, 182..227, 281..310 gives 0.8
